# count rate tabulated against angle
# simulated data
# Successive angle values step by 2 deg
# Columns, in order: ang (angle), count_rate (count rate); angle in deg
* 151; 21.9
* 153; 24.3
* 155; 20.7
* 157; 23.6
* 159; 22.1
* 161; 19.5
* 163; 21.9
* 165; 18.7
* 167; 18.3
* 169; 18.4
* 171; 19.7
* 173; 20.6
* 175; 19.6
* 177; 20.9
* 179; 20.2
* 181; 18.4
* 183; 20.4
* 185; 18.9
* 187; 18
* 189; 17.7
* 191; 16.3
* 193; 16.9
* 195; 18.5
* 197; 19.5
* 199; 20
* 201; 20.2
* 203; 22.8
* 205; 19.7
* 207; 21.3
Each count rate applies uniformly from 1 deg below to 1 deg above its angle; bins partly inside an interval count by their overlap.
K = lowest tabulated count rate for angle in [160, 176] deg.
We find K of 18.3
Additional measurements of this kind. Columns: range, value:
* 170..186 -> 18.4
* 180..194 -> 16.3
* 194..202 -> 18.5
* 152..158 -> 20.7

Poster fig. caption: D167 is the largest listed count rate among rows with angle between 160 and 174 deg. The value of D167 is 21.9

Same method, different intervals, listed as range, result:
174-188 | 20.9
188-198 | 19.5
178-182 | 20.2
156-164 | 23.6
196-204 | 22.8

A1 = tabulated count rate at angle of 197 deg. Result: 19.5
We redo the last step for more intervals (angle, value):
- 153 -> 24.3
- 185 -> 18.9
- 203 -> 22.8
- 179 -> 20.2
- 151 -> 21.9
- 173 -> 20.6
